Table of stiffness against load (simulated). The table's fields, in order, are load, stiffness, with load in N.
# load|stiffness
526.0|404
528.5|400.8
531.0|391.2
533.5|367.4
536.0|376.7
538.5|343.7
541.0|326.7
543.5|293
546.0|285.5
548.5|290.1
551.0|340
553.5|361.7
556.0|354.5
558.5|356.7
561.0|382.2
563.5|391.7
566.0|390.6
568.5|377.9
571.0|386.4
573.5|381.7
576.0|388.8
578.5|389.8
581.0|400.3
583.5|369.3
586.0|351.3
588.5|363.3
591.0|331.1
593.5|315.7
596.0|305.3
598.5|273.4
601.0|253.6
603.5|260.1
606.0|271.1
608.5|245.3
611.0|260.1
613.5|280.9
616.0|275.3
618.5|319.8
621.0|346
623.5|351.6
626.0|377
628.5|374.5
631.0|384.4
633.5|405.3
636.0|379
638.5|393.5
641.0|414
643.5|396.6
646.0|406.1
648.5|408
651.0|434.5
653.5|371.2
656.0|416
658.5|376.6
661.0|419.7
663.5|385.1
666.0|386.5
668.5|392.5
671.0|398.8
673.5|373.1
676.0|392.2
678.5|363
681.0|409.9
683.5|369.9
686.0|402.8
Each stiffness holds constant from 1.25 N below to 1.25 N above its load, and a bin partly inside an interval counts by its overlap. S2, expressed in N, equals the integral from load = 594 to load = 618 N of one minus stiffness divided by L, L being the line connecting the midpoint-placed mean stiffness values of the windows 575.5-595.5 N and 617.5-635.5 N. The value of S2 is 6.0 N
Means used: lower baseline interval 361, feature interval 272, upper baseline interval 367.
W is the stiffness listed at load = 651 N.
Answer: 434.5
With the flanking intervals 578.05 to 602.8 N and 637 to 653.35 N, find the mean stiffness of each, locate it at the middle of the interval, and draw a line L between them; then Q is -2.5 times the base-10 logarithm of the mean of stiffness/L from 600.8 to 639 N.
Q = 0.15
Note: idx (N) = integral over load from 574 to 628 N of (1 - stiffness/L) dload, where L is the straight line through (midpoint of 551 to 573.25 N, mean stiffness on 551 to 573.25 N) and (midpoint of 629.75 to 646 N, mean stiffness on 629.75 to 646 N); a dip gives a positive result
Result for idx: 8.8 N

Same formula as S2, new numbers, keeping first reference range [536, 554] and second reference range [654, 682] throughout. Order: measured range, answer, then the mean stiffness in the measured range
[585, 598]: 0.7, 330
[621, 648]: -1.0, 387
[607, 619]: 2.9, 273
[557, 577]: -2.8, 382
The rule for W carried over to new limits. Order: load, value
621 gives 346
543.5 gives 293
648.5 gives 408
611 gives 260.1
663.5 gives 385.1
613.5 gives 280.9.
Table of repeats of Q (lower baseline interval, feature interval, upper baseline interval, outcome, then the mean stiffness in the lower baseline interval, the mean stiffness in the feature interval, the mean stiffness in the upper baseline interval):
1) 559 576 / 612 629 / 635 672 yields 0.19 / 384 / 329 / 399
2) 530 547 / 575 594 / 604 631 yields -0.13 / 341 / 365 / 312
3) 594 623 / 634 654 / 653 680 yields -0.16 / 284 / 402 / 389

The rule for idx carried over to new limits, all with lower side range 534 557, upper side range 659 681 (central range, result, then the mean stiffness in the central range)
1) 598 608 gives 2.7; 262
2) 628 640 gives -0.5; 389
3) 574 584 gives -1.2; 388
